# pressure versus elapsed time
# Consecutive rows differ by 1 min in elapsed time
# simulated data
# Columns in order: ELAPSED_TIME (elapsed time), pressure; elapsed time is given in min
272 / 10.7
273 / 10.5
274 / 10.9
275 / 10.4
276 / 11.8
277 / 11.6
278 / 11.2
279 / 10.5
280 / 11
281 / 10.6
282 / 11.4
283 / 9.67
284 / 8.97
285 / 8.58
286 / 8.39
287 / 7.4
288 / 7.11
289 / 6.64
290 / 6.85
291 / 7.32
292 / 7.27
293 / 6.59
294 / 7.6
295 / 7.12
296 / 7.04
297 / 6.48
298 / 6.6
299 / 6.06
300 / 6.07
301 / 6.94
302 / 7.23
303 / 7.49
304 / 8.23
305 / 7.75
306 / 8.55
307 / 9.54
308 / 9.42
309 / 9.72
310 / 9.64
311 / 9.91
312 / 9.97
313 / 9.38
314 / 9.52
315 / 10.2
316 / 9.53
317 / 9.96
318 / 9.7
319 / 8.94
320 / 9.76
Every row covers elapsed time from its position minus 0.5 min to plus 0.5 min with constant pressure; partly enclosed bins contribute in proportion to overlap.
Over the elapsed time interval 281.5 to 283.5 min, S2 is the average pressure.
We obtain 10.5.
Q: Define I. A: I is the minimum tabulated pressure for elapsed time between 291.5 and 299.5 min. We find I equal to 6.06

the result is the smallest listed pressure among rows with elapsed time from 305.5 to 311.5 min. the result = 8.55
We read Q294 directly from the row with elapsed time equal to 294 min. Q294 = 7.6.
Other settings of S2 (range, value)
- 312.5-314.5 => 9.45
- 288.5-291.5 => 6.94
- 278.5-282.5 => 10.9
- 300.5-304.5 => 7.47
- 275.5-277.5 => 11.7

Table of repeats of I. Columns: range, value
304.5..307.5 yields 7.75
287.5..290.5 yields 6.64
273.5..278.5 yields 10.4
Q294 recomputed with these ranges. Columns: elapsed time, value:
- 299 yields 6.06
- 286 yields 8.39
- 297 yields 6.48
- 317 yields 9.96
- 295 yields 7.12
